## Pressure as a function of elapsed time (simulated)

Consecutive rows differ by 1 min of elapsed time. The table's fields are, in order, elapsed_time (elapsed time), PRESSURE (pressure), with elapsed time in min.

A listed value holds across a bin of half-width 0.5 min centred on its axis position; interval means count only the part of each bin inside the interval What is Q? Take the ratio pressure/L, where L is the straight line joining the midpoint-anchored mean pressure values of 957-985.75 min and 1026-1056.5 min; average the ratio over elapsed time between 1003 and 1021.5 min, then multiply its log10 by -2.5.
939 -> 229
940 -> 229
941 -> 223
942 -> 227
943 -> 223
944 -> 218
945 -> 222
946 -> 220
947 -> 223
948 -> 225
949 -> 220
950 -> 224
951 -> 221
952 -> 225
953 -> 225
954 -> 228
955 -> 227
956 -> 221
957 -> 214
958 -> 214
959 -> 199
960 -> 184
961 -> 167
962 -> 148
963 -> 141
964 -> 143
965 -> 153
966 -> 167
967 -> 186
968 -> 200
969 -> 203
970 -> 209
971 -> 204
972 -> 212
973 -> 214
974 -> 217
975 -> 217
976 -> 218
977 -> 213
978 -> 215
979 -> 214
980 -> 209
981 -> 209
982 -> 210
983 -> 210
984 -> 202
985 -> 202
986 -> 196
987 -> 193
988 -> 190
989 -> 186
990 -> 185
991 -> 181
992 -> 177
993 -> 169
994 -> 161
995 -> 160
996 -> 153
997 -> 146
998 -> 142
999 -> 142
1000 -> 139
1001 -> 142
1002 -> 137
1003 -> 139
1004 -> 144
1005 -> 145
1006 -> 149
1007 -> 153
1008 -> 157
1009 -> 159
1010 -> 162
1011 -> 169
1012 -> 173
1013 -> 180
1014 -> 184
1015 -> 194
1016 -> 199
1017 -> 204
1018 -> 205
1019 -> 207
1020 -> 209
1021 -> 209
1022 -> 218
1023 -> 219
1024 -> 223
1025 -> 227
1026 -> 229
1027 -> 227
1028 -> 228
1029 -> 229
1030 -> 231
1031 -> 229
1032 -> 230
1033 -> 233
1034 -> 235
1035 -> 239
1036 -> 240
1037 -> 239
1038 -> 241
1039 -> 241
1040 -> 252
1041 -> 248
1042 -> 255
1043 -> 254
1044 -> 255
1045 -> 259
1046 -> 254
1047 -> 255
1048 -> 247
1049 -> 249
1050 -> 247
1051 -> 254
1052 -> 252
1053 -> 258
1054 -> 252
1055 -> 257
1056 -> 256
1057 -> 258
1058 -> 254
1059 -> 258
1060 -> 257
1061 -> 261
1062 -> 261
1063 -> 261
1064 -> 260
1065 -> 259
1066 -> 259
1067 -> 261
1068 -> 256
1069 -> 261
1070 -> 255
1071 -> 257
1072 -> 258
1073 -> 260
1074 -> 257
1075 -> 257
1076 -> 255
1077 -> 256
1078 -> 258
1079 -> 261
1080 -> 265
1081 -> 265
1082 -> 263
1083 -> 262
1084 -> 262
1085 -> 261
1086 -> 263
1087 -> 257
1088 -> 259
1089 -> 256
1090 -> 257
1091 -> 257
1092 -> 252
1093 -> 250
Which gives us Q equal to 0.26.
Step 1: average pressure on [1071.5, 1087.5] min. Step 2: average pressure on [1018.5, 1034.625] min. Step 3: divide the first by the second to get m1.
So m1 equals 1.16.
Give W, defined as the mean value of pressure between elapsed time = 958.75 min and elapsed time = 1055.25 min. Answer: 202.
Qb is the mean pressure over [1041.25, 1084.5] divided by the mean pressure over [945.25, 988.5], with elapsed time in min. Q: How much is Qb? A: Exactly 1.27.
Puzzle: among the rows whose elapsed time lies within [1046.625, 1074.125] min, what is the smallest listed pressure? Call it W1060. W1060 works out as 247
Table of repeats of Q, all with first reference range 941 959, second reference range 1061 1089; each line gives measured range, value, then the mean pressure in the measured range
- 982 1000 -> 0.31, 176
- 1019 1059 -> 0.04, 241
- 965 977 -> 0.13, 202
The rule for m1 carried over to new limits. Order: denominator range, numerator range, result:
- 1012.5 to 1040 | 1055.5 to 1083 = 1.17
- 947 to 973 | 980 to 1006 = 0.86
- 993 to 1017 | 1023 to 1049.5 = 1.51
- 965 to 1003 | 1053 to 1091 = 1.39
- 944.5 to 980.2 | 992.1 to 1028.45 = 0.87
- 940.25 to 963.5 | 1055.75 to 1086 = 1.23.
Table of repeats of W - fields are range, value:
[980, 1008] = 169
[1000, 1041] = 201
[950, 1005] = 187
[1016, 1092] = 247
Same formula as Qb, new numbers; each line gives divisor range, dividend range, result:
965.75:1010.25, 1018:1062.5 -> 1.33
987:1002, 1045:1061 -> 1.56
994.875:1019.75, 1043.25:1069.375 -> 1.56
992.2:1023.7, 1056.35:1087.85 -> 1.52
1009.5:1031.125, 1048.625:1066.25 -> 1.24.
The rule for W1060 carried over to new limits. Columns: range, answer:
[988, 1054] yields 137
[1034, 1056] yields 235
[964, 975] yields 143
